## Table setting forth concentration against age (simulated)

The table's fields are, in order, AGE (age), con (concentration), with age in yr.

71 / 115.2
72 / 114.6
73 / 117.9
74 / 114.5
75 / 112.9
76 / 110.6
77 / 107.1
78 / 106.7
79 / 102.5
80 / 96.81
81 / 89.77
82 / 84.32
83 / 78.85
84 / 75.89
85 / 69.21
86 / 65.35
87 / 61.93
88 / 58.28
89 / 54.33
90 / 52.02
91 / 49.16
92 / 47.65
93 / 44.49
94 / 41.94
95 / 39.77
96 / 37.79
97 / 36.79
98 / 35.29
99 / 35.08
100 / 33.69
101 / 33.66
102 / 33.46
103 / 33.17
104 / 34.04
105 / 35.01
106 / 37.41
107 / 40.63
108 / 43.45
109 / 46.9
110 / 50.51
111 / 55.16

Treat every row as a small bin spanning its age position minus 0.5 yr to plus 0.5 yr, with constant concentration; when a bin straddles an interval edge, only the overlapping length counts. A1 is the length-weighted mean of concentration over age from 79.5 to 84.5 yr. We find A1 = 85.1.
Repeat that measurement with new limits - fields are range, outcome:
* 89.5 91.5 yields 50.6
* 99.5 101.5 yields 33.7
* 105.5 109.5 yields 42.1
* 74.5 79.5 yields 108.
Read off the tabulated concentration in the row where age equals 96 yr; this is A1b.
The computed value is 37.79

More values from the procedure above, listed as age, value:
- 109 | 46.9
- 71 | 115.2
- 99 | 35.08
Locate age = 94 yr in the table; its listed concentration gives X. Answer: 41.94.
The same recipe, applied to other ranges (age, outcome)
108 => 43.45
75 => 112.9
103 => 33.17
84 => 75.89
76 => 110.6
